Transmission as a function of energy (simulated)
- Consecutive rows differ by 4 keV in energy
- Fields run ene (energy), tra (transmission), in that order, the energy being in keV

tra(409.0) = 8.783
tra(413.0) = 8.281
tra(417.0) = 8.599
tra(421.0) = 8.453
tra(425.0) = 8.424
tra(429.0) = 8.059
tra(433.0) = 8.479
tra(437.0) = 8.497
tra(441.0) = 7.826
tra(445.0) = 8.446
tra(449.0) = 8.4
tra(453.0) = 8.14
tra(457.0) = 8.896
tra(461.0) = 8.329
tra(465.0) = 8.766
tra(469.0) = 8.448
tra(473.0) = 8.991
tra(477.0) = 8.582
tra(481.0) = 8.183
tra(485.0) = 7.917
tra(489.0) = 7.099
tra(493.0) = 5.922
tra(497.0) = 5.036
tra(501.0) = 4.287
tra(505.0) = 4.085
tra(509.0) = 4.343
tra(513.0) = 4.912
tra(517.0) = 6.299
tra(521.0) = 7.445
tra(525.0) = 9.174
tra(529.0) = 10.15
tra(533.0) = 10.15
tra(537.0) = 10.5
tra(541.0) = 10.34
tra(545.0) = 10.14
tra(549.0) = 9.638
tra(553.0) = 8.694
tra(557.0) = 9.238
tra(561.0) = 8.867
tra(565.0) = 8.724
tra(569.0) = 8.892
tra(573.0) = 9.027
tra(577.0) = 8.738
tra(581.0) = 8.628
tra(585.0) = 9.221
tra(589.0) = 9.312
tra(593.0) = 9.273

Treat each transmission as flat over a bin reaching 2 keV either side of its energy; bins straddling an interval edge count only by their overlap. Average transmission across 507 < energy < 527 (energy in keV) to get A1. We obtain 6.43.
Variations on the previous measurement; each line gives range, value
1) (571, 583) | 8.8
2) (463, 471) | 8.61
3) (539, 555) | 9.7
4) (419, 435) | 8.35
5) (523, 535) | 9.82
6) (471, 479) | 8.79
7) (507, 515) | 4.63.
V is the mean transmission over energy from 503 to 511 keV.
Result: 4.21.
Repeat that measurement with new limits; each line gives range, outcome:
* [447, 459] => 8.48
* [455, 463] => 8.61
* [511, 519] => 5.61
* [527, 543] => 10.3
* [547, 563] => 9.11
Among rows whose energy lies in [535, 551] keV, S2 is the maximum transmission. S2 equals 10.5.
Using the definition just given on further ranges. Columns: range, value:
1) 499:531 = 10.15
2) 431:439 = 8.497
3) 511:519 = 6.299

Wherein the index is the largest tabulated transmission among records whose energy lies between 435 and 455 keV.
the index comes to 8.497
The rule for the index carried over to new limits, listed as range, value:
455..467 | 8.896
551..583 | 9.238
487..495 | 7.099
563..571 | 8.892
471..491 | 8.991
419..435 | 8.479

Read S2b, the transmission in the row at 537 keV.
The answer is 10.5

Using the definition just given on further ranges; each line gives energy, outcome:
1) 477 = 8.582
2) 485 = 7.917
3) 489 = 7.099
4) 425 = 8.424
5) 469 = 8.448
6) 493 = 5.922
